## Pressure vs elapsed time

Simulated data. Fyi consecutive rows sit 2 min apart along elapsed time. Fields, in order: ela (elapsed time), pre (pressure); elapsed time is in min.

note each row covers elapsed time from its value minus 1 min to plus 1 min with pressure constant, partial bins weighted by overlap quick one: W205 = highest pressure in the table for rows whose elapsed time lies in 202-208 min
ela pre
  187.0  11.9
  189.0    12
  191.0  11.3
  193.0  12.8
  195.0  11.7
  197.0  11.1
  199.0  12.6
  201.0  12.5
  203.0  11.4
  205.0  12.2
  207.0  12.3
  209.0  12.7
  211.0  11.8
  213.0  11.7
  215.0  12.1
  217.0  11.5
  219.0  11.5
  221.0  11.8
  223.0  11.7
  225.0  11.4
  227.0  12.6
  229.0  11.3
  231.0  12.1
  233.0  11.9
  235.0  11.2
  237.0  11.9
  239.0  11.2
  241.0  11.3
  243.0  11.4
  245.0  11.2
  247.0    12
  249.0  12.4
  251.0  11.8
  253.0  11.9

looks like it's 12.3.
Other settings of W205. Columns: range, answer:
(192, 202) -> 12.8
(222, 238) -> 12.6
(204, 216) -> 12.7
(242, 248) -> 12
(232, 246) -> 11.9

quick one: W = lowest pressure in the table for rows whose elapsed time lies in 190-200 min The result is 11.1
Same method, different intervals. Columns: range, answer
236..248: 11.2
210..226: 11.4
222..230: 11.3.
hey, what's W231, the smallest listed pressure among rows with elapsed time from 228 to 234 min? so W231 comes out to 11.3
